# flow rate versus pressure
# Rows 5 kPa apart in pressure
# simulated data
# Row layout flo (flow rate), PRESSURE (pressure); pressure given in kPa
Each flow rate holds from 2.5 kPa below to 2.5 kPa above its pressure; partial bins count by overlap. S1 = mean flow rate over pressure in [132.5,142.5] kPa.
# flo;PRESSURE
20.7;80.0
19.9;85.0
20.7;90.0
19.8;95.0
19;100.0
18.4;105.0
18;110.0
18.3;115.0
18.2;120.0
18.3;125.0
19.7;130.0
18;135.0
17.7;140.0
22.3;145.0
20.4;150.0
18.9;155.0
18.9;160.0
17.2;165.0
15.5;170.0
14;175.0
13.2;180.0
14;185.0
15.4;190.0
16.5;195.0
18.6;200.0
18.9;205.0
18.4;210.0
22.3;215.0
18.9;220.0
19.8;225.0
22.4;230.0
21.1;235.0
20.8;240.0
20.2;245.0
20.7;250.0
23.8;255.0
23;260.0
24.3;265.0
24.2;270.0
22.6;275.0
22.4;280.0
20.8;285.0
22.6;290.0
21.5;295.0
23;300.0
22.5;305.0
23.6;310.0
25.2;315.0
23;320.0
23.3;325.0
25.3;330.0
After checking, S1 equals 17.9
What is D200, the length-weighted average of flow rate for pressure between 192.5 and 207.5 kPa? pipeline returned 18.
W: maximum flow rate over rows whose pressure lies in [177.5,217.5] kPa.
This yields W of 22.3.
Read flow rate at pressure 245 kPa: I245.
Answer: 20.2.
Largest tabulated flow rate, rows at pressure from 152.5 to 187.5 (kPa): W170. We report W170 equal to 18.9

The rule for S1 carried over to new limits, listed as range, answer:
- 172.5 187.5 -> 13.7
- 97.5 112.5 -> 18.5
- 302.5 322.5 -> 23.6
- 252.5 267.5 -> 23.7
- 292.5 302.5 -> 22.2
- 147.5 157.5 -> 19.6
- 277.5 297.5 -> 21.8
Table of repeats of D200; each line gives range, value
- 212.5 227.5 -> 20.3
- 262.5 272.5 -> 24.2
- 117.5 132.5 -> 18.7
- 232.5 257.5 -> 21.3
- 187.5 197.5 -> 15.9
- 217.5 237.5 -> 20.6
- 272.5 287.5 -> 21.9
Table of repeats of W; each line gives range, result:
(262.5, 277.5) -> 24.3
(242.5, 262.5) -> 23.8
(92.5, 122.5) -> 19.8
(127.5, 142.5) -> 19.7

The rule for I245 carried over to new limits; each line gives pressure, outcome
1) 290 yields 22.6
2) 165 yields 17.2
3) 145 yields 22.3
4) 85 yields 19.9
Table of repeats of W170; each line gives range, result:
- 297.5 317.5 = 25.2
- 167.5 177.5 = 15.5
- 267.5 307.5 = 24.2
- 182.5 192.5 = 15.4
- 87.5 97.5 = 20.7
